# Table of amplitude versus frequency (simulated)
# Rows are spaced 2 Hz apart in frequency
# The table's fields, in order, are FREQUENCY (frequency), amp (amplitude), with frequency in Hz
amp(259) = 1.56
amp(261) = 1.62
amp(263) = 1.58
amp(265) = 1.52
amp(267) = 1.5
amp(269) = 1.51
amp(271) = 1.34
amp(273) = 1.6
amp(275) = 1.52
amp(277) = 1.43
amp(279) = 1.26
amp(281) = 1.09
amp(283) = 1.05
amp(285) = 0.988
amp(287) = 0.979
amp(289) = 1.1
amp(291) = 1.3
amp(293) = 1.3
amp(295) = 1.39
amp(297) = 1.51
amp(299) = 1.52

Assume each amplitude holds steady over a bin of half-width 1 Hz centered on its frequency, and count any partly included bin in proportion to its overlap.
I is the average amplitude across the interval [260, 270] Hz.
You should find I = 1.55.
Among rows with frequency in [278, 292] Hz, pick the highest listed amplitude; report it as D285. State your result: 1.3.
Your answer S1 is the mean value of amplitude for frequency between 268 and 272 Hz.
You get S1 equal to 1.43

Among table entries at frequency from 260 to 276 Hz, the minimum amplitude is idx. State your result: 1.34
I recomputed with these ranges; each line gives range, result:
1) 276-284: 1.21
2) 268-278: 1.48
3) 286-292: 1.13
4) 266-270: 1.5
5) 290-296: 1.33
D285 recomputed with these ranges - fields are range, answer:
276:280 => 1.43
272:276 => 1.6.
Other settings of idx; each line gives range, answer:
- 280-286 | 0.988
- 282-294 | 0.979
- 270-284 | 1.05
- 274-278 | 1.43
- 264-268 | 1.5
